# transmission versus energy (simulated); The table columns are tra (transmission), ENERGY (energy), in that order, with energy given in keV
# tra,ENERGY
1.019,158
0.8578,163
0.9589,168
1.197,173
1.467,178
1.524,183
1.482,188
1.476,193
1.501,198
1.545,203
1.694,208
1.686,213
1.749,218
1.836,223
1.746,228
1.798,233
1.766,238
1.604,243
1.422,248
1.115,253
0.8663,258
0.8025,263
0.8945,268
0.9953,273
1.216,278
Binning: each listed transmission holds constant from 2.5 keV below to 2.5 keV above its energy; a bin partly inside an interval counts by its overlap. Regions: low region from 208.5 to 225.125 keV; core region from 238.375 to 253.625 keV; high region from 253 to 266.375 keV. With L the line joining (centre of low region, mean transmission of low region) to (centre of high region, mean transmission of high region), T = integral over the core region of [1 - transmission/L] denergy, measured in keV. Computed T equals -3.86 keV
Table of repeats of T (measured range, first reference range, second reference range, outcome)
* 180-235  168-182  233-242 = -4.0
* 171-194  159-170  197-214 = -4.0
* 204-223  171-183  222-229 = -0.3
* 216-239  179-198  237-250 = -3.3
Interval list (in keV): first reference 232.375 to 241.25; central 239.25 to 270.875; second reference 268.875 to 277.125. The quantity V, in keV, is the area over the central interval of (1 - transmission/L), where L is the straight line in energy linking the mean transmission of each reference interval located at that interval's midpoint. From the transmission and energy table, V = 6.03 keV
